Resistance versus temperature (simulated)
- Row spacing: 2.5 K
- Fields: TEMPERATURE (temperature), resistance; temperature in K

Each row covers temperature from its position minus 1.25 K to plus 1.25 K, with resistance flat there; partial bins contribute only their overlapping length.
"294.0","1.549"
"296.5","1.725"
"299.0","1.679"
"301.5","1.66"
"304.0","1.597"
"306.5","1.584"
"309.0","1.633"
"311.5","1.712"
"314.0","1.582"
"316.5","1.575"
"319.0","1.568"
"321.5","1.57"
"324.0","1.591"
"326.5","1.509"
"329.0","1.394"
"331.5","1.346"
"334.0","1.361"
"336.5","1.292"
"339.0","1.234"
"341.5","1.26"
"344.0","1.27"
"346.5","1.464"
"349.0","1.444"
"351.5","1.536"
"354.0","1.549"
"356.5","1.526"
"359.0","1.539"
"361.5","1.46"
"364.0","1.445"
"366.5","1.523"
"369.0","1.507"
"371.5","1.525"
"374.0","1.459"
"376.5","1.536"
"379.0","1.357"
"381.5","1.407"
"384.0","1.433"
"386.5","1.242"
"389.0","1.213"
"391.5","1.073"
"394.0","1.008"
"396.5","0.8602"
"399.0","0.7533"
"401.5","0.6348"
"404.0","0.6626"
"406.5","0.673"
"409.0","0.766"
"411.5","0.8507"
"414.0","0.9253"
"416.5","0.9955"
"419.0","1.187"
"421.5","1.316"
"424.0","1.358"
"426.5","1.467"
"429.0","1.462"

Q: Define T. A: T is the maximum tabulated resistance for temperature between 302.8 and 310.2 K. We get 1.633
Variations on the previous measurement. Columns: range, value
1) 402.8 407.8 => 0.673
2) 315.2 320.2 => 1.575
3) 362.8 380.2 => 1.536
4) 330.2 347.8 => 1.464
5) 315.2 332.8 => 1.591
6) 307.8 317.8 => 1.712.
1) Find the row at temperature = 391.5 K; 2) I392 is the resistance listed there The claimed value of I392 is 1.073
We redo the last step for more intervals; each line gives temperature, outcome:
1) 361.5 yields 1.46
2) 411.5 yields 0.8507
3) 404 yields 0.6626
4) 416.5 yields 0.9955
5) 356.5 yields 1.526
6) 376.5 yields 1.536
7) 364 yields 1.445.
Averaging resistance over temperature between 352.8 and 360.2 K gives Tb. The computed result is 1.54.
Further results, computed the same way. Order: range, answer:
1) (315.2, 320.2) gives 1.57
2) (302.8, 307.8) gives 1.59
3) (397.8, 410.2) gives 0.697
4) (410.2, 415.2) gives 0.886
